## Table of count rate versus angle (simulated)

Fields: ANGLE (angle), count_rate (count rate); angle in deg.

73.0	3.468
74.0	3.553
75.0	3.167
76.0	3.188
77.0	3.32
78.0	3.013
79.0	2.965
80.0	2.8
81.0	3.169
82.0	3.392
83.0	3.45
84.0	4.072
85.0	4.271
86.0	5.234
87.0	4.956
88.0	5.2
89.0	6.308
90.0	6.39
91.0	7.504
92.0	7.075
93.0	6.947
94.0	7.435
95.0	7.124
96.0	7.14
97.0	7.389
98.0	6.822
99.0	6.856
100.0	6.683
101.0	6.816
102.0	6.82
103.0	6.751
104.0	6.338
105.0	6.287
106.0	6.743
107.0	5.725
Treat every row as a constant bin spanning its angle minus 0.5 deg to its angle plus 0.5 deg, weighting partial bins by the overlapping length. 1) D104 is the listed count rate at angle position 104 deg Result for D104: 6.338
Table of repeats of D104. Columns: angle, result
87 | 4.956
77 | 3.32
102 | 6.82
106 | 6.743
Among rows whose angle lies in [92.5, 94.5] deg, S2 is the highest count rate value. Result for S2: 7.435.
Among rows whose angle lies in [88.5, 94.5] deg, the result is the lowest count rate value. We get 6.308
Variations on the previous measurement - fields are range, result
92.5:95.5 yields 6.947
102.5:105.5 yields 6.287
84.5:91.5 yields 4.271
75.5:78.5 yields 3.013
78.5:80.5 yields 2.8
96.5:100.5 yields 6.683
